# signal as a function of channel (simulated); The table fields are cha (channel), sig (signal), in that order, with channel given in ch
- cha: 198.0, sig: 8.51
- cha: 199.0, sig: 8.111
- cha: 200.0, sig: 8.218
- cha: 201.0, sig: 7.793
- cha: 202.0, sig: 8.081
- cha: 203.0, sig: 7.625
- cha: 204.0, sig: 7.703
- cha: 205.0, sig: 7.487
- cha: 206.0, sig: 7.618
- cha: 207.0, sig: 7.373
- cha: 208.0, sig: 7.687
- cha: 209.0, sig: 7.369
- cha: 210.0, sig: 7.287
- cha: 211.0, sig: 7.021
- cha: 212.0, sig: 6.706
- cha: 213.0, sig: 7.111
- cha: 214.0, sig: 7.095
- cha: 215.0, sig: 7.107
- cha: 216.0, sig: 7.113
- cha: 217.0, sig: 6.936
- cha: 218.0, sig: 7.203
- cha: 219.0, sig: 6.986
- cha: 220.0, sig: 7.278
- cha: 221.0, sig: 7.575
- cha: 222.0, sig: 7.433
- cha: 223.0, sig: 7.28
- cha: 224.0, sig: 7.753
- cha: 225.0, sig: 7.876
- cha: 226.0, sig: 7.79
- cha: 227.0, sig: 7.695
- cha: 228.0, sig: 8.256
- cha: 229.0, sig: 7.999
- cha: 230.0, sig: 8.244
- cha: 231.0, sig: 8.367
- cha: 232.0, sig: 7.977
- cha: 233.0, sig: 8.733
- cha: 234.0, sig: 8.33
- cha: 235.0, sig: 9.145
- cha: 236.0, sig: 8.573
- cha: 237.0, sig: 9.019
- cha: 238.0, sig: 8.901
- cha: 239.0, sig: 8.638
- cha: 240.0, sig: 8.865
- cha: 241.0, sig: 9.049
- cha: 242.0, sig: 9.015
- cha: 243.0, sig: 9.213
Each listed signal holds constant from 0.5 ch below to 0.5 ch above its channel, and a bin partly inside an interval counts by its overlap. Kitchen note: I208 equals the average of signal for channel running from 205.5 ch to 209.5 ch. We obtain 7.51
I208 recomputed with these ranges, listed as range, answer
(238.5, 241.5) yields 8.85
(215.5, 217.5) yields 7.02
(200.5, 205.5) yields 7.74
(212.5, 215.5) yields 7.1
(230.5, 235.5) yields 8.51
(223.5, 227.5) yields 7.78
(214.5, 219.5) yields 7.07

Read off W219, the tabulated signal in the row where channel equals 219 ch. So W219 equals 6.986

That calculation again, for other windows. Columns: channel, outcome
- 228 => 8.256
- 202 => 8.081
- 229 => 7.999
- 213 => 7.111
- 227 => 7.695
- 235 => 9.145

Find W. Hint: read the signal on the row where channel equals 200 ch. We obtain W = 8.218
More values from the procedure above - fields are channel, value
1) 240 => 8.865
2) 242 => 9.015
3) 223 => 7.28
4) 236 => 8.573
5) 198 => 8.51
